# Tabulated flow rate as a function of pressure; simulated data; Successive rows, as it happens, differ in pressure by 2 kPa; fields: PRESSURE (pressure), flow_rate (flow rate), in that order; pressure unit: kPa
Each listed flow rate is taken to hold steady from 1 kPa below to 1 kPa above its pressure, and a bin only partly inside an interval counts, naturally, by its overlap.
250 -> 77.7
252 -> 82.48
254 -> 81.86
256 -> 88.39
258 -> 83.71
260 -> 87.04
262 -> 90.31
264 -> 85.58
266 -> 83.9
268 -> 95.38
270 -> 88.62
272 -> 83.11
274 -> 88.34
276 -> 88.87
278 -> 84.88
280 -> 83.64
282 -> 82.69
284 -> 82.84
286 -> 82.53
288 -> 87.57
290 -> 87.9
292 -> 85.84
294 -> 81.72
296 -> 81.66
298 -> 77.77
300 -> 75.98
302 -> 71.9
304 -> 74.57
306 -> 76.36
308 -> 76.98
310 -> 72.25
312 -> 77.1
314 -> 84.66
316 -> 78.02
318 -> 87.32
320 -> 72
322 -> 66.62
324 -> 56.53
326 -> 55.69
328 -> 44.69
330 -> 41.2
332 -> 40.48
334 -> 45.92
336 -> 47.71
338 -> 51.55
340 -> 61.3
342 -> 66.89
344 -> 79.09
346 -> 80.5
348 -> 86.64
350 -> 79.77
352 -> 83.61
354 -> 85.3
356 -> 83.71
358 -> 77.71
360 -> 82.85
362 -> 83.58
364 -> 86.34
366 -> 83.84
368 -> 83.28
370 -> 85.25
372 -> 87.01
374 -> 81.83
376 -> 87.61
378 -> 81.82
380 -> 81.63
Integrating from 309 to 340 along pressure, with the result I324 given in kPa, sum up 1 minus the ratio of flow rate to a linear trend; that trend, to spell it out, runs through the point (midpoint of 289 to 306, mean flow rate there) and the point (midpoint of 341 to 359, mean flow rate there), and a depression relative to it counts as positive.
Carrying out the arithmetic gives 7.2 kPa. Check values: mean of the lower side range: 79.5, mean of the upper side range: 80.4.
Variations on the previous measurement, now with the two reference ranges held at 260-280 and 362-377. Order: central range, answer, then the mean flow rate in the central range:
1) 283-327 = 4.9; 77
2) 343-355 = 0.4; 82.5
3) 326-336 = 4.8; 44.8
